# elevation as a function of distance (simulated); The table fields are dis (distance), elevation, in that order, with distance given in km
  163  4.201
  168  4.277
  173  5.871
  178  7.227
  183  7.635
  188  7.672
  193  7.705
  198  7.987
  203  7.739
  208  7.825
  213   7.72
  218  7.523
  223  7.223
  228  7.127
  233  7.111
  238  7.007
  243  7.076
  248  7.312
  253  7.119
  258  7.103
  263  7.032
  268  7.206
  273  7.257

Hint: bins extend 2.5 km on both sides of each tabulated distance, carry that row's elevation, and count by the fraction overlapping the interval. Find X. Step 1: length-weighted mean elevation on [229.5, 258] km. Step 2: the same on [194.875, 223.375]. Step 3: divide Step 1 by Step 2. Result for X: 0.92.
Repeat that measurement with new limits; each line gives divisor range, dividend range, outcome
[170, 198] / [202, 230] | 1.04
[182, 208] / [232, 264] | 0.92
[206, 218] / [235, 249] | 0.92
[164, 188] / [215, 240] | 1.15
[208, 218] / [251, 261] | 0.92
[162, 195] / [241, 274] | 1.11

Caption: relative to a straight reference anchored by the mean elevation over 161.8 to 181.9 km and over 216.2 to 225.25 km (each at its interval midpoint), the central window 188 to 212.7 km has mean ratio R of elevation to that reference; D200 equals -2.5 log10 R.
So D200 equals -0.18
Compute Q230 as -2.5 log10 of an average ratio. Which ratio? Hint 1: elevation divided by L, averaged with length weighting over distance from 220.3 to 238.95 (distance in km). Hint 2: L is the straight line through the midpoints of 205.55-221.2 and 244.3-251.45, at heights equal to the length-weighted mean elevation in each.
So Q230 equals 0.05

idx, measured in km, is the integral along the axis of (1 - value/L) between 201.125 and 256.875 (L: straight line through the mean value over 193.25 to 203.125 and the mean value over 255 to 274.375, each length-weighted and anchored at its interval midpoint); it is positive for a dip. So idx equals 1.4 km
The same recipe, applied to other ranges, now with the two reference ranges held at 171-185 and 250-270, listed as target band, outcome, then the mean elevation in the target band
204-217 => -1.4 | 7.74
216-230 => -0.5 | 7.29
